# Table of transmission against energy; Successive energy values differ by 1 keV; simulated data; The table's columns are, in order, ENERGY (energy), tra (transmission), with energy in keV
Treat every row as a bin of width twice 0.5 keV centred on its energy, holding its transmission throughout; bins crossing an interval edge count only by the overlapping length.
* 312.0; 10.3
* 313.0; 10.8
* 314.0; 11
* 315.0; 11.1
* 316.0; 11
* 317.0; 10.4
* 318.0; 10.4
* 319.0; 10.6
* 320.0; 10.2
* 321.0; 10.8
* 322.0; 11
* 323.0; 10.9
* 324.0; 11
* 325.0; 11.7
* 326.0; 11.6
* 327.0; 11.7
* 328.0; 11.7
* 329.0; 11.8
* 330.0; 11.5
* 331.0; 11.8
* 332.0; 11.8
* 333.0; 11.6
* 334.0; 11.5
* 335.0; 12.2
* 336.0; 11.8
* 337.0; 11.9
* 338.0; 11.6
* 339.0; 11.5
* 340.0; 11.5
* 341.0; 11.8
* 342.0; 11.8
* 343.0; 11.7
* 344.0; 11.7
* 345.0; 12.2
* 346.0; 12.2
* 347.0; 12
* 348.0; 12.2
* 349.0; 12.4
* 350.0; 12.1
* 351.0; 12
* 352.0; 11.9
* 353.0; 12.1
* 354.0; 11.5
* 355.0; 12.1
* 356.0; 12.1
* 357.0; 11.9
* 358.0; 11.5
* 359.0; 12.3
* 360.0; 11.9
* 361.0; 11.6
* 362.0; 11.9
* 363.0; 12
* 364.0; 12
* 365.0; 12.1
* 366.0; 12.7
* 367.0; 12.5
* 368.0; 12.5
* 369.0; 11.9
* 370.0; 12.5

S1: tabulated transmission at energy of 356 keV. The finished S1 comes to 12.1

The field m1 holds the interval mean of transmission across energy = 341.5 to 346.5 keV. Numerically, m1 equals 11.9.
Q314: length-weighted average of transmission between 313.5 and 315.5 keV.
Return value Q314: 11.1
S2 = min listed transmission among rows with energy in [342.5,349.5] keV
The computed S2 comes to 11.7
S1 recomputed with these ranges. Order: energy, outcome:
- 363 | 12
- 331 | 11.8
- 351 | 12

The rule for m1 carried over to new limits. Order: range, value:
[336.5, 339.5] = 11.7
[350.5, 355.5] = 11.9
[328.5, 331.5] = 11.7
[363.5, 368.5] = 12.4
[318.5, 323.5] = 10.7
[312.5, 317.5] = 10.9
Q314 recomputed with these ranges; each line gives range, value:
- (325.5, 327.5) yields 11.6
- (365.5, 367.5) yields 12.6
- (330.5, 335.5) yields 11.8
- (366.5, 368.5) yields 12.5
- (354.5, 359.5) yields 12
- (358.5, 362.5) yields 11.9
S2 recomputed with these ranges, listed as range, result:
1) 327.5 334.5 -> 11.5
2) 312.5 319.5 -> 10.4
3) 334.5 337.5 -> 11.8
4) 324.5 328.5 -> 11.6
